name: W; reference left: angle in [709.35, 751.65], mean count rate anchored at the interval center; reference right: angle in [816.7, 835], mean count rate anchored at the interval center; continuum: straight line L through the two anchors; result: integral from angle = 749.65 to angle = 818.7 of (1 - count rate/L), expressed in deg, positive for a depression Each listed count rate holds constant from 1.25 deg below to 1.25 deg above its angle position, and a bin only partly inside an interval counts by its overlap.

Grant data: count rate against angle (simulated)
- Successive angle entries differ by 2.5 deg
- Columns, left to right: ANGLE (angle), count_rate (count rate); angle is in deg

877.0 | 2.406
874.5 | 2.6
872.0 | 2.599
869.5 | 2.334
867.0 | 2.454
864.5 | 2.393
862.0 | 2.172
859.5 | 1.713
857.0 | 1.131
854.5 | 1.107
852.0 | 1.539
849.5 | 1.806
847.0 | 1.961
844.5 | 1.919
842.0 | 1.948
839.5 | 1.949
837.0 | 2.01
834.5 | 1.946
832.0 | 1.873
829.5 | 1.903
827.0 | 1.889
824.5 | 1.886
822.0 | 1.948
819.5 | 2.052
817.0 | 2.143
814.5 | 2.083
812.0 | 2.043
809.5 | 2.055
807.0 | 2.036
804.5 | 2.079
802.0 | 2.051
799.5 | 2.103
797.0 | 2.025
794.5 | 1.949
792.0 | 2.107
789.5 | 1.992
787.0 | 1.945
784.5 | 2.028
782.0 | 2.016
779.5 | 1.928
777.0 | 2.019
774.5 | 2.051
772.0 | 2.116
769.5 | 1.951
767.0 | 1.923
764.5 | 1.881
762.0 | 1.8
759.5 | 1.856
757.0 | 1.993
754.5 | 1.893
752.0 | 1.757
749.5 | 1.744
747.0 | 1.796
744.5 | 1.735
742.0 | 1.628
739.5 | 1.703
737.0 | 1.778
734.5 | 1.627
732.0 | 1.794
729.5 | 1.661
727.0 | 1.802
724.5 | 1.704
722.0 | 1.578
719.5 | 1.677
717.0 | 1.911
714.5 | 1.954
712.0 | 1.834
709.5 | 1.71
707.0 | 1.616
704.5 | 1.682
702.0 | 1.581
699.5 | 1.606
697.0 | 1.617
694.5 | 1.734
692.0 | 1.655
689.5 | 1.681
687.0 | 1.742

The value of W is -4.9 deg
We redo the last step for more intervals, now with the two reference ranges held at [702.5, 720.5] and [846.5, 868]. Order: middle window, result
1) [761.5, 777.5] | -1.7 deg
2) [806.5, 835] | -3.2 deg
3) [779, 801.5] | -3.0 deg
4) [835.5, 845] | -0.9 deg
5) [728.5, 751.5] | 0.6 deg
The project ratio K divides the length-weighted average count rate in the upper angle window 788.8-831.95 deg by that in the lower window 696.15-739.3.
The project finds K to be 1.2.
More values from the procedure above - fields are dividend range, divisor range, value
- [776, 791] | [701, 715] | 1.16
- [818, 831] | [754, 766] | 1.03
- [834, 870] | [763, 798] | 0.94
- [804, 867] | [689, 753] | 1.12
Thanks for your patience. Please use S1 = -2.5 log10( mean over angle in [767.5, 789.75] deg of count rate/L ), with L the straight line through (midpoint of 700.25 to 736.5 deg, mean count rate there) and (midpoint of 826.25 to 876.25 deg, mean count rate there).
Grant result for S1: -0.096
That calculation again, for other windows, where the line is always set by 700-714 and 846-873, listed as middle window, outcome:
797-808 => -0.13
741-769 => -0.03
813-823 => -0.11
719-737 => 0.02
